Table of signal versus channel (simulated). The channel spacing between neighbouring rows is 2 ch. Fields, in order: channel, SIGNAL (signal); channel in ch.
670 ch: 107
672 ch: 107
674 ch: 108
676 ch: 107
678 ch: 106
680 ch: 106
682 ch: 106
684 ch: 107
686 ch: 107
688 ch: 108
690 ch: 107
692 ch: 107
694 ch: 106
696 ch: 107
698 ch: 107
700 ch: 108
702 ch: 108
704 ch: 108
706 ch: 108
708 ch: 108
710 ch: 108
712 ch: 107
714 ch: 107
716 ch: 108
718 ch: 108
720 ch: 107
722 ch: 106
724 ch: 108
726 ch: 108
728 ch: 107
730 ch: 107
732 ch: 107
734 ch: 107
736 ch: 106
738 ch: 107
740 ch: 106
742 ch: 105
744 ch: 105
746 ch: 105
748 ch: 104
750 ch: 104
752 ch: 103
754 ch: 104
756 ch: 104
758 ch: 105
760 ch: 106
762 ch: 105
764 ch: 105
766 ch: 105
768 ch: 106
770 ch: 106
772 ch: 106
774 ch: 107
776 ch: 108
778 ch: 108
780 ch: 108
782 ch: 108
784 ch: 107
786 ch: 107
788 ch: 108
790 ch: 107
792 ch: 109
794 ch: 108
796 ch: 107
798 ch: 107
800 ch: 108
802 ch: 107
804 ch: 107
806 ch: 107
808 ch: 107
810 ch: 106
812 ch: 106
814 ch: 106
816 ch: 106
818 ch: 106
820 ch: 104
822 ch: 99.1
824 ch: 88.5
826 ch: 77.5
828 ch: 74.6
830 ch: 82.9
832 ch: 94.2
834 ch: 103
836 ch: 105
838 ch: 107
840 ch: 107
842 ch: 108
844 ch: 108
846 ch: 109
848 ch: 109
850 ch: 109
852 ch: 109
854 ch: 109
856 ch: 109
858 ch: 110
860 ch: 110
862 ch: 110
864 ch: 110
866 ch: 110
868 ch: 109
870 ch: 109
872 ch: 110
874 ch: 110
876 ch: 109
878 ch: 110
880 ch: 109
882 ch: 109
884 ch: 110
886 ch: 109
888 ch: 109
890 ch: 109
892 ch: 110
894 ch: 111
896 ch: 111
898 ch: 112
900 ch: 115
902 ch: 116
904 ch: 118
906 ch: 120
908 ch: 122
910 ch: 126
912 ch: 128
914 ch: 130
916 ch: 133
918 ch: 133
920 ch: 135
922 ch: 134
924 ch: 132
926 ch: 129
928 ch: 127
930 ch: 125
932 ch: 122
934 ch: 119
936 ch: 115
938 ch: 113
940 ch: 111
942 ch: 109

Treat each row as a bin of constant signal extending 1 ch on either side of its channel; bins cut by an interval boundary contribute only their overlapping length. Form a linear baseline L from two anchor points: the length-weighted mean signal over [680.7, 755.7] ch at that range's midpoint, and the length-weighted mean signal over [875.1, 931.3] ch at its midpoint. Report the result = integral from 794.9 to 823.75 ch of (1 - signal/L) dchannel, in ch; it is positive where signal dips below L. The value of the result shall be 1.9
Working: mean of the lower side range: 107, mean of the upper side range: 119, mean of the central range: 105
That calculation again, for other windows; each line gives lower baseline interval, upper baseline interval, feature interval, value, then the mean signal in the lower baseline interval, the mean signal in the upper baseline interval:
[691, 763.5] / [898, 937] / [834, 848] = 1.2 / 106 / 125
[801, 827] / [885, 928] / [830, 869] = 0.9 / 102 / 121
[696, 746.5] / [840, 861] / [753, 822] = 1.0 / 107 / 109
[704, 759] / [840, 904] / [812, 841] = 3.0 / 106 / 110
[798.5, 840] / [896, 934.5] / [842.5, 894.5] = 1.5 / 100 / 125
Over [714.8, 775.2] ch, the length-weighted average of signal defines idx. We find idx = 106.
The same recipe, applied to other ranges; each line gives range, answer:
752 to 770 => 105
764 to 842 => 104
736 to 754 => 105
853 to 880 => 110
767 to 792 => 107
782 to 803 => 108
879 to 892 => 109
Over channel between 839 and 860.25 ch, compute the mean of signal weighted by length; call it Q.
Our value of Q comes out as 109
